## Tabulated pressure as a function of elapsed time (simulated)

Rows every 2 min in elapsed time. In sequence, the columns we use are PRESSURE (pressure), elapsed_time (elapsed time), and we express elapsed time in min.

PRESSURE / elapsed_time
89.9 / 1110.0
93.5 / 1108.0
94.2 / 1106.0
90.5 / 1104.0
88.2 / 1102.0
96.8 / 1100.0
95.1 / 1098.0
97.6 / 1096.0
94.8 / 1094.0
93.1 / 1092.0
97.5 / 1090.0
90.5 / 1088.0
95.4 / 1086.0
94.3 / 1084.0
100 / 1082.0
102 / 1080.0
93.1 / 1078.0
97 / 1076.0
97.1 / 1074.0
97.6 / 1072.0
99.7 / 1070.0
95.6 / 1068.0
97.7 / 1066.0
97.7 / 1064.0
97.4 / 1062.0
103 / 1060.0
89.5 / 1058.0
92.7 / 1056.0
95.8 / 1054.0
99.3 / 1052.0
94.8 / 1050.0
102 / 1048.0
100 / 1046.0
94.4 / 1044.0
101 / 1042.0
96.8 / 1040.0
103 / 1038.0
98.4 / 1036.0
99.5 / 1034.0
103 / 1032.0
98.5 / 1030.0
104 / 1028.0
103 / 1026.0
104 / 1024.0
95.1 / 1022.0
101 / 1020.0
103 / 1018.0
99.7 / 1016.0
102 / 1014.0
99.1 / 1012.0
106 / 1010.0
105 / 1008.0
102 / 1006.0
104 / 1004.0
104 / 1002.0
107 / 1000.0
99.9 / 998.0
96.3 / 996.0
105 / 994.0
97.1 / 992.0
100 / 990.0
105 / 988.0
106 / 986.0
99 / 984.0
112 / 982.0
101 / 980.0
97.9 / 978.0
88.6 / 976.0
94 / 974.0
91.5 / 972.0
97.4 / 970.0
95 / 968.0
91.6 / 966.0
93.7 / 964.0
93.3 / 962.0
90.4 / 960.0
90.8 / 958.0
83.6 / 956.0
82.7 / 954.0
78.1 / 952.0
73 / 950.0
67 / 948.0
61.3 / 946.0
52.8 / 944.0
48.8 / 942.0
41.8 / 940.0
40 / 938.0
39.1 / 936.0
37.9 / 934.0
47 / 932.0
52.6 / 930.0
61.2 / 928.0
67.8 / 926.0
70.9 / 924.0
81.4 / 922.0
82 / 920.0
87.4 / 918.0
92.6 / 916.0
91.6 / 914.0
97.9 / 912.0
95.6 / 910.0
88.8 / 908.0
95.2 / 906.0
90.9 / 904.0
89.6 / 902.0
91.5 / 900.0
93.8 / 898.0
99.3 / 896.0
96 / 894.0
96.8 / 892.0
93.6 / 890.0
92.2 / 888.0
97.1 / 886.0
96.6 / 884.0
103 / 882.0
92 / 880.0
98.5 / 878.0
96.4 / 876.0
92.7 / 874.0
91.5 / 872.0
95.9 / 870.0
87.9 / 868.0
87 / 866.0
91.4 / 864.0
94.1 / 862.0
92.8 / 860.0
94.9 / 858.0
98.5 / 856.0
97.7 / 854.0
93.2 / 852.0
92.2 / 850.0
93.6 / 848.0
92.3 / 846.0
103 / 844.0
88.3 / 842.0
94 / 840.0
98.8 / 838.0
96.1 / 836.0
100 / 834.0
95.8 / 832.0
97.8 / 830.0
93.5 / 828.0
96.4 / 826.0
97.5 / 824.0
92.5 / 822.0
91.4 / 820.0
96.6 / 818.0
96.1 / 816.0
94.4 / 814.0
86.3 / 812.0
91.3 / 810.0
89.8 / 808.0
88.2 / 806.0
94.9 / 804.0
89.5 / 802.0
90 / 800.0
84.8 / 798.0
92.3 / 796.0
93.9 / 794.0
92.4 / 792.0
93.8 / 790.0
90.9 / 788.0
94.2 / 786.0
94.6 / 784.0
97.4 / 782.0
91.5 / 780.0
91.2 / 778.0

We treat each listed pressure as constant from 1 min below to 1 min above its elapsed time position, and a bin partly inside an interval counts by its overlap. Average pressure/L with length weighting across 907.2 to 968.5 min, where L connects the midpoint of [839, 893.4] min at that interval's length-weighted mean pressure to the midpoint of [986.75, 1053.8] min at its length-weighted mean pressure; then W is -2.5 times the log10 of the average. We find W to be 0.310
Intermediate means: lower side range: 94.4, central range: 73.2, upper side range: 101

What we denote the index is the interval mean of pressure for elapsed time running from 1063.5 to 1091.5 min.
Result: 96.7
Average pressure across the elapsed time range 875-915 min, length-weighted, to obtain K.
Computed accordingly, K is 94.8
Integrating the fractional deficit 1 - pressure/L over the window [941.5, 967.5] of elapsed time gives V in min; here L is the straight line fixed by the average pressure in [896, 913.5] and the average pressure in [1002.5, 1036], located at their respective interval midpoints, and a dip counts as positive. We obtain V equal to 5.00 min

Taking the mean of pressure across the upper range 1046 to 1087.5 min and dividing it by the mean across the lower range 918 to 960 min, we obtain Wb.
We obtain 1.5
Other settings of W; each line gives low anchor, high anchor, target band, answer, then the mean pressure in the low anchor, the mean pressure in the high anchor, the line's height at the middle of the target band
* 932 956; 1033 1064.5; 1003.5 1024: -0.21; 57.3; 97.8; 84.3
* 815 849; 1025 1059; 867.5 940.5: 0.16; 95.5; 98.6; 96.6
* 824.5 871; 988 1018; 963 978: 0.08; 94.6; 102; 101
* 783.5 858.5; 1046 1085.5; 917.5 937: 0.46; 93.7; 97.2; 95.2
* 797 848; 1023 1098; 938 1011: 0.07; 93.6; 97.8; 96.3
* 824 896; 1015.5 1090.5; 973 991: -0.04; 95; 98.3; 97.1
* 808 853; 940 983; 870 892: -0.06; 94.5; 84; 90.4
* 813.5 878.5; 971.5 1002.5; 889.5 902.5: 0.02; 94.6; 100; 96.6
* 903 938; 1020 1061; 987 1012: -0.13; 74.3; 98.9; 90.5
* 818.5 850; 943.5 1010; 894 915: 0.01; 95.3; 93.4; 94.4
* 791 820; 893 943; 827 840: -0.11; 91.5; 75.2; 87.4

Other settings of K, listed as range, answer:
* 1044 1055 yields 98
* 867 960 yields 80.6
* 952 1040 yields 98.6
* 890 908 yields 93.8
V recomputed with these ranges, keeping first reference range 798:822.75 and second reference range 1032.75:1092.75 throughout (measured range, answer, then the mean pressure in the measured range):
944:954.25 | 2.7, 69.8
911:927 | 1.7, 84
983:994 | -0.7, 102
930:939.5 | 5.2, 42.3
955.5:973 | 0.5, 92.2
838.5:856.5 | -0.5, 94.8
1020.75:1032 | -0.5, 101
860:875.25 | 0.2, 91.7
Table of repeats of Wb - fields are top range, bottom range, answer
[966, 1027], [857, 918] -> 1.07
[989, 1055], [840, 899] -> 1.07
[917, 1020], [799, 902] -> 0.90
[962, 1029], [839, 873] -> 1.07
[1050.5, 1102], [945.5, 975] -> 1.12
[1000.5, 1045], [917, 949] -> 1.73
